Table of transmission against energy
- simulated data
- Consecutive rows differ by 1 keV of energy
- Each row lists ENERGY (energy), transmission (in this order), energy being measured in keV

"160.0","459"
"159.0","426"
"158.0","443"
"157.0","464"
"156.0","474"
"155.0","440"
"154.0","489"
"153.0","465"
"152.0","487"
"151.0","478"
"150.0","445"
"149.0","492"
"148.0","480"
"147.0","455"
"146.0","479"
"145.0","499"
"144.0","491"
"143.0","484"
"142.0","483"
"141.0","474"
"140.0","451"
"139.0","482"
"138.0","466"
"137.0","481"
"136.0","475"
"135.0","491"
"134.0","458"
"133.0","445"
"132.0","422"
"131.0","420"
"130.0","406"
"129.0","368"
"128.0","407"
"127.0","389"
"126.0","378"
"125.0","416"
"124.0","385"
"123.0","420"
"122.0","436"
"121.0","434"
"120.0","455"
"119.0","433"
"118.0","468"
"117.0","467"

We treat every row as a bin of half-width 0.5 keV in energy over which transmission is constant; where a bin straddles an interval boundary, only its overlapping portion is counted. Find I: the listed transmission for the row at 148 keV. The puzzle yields 480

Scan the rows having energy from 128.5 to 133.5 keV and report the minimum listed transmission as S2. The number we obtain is 368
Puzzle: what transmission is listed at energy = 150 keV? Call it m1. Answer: 445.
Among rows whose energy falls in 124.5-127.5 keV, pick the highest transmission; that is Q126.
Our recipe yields 416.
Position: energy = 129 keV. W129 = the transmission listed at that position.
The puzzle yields 368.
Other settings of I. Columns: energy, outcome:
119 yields 433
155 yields 440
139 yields 482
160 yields 459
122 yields 436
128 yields 407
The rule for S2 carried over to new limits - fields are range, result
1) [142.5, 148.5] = 455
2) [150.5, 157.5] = 440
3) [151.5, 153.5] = 465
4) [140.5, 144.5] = 474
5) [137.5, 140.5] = 451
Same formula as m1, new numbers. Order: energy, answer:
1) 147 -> 455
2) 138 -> 466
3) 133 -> 445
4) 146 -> 479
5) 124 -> 385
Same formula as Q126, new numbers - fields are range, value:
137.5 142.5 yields 483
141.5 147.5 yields 499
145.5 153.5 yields 492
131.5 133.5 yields 445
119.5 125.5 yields 455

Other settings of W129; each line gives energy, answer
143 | 484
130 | 406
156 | 474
